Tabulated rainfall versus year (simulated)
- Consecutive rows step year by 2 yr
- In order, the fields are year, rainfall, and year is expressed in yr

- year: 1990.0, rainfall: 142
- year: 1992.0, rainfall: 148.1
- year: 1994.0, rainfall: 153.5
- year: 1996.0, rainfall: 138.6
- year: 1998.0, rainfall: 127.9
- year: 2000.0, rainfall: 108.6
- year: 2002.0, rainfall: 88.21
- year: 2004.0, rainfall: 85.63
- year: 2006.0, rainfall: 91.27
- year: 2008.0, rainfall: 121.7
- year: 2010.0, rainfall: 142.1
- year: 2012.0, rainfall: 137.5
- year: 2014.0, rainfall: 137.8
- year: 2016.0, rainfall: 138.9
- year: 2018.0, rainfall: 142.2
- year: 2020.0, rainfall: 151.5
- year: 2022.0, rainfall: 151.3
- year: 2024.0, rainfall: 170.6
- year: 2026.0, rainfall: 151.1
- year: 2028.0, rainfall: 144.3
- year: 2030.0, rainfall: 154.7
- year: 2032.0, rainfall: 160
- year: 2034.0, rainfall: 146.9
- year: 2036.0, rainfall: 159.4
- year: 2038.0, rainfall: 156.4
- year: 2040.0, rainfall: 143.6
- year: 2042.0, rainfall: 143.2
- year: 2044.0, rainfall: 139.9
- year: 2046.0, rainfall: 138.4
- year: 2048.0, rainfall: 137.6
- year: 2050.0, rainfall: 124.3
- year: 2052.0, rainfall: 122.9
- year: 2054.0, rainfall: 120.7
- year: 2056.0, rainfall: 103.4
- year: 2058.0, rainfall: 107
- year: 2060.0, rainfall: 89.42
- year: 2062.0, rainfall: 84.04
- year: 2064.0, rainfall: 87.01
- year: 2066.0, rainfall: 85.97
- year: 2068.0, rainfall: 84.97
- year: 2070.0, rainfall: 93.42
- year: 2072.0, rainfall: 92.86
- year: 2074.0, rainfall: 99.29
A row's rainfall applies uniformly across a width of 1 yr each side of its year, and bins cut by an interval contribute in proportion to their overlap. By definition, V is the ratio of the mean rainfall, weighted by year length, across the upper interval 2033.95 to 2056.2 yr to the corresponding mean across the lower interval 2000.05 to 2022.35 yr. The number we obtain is 1.1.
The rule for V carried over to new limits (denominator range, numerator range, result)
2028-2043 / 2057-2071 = 0.60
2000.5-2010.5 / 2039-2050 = 1.34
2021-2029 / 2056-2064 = 0.61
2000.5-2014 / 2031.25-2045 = 1.33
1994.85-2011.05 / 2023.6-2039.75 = 1.36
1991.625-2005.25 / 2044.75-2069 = 0.90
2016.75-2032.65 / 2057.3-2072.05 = 0.59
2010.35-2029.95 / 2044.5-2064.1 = 0.77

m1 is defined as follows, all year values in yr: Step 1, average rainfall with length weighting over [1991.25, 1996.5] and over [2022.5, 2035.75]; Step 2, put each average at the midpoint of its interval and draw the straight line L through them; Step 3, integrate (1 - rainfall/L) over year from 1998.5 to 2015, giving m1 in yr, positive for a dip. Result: 3.9 yr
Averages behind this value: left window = 147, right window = 155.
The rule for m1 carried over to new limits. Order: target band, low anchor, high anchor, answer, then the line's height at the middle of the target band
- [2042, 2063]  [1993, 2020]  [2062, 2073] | -4.3 yr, 97.4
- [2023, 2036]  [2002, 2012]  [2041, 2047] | -2.6 yr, 129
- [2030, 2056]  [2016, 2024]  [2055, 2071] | -4.6 yr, 119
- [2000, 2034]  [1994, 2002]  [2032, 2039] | 1.3 yr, 140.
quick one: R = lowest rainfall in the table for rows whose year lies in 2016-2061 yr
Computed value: 89.42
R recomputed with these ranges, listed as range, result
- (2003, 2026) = 85.63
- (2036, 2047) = 138.4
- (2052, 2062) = 84.04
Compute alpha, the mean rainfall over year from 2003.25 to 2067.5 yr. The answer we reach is 130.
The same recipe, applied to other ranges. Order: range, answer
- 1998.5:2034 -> 134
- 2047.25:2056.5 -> 122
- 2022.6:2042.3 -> 153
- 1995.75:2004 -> 110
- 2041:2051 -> 137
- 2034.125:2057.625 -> 135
